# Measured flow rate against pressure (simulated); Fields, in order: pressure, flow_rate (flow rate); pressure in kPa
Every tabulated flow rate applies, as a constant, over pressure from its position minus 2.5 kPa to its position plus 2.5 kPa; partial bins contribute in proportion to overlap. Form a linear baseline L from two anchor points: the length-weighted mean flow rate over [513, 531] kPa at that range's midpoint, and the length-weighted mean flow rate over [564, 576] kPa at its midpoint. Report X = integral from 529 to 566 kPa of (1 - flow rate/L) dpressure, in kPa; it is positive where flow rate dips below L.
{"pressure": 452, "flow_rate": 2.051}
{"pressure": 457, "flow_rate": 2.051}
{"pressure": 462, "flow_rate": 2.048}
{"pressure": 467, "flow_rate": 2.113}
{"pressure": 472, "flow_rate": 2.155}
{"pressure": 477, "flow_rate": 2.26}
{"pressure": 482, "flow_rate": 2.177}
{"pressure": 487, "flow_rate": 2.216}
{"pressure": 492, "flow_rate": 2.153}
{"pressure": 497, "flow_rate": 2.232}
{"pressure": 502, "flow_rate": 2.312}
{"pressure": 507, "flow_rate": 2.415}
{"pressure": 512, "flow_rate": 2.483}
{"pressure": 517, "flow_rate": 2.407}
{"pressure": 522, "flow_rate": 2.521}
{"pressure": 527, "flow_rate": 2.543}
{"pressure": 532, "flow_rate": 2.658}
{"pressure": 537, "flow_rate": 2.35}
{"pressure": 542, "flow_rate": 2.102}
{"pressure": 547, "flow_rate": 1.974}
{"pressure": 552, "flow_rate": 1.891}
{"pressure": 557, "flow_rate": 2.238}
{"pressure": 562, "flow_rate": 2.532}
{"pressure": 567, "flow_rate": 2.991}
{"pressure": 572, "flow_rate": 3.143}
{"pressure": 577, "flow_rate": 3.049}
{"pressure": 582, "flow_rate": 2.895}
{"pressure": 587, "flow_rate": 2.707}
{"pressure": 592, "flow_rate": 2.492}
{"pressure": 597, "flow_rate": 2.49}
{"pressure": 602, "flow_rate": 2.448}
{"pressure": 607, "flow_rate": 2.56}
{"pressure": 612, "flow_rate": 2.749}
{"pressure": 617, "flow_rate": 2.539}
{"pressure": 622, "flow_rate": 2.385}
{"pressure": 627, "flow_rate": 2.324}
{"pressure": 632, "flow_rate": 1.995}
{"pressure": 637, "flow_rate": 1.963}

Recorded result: 6.66 kPa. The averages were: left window 2.5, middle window 2.28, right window 3.04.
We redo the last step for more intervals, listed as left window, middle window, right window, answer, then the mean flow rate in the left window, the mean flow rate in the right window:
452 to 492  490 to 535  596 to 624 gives -3.2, 2.14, 2.53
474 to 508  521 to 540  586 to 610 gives -1.3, 2.24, 2.53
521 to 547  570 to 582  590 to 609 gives -2.9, 2.39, 2.5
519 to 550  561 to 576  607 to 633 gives -3.5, 2.35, 2.44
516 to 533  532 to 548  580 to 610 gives 1.9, 2.53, 2.6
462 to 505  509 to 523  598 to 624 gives -1.1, 2.2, 2.54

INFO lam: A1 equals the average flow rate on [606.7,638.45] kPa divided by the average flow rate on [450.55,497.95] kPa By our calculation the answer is 1.1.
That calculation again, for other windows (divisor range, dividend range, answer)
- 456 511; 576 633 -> 1.16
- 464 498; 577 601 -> 1.23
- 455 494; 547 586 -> 1.23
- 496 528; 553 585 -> 1.14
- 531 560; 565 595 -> 1.31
